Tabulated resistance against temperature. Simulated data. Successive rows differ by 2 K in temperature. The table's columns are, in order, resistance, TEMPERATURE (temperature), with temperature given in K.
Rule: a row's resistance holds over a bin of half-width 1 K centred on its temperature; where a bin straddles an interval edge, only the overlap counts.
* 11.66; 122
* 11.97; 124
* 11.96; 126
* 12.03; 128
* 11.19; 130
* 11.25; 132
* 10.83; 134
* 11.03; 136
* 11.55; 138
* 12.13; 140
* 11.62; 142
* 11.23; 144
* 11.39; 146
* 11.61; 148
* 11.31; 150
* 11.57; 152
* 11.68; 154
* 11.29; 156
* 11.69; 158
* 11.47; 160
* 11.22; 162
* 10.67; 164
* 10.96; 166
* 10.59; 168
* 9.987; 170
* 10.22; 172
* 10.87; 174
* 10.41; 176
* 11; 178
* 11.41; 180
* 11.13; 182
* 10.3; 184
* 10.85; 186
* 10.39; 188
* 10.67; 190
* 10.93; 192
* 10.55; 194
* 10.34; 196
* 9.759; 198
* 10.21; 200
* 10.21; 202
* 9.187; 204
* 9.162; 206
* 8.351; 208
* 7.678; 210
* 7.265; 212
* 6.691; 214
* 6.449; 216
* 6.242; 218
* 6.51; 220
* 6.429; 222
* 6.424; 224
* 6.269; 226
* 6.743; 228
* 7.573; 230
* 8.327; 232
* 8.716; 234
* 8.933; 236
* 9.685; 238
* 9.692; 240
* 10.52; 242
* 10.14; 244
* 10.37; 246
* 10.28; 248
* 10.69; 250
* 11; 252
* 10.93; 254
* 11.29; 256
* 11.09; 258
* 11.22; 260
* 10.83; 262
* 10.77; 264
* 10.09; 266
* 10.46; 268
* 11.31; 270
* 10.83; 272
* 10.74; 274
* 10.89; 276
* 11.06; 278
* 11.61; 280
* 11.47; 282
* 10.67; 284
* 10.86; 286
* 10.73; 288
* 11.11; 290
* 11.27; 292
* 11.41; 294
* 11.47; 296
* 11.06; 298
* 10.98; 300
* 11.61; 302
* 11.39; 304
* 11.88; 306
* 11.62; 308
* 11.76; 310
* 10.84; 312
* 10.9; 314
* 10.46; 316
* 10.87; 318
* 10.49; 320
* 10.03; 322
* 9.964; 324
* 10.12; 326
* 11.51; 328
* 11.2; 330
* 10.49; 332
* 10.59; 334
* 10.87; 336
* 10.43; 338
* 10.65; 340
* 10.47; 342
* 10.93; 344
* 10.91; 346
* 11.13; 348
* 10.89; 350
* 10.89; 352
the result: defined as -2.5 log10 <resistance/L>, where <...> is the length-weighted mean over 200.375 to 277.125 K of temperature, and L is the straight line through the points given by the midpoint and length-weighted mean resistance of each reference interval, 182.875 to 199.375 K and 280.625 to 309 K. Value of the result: 0.177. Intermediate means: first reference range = 10.5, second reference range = 11.3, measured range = 9.22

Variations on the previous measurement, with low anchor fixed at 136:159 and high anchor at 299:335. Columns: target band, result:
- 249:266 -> 0.02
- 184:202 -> 0.09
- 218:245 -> 0.36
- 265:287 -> 0.02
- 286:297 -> -0.01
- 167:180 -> 0.08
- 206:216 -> 0.44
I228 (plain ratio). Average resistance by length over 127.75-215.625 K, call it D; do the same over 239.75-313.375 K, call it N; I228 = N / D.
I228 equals 1.0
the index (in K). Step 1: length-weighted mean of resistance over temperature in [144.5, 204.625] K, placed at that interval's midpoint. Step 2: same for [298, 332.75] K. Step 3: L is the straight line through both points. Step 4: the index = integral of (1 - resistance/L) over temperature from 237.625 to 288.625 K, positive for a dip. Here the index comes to 0.7 K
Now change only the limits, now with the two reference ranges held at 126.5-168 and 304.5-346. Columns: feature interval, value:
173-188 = 0.60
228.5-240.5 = 2.59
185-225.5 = 9.09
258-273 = 0.26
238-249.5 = 0.93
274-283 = -0.20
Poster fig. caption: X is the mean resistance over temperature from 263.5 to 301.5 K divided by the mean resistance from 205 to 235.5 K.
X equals 1.5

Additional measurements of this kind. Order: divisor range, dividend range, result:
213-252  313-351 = 1.28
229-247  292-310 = 1.23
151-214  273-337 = 1.06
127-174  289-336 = 0.98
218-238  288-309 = 1.54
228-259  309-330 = 1.09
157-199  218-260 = 0.84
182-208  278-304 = 1.10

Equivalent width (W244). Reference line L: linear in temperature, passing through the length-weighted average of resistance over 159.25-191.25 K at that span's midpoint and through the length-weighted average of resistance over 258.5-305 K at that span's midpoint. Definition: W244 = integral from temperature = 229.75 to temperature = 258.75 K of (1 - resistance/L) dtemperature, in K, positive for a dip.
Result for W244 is 2.5 K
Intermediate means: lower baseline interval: 10.8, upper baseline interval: 11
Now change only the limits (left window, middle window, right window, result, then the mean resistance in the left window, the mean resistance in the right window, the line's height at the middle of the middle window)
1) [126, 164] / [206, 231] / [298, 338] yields 9.46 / 11.4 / 10.9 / 11.2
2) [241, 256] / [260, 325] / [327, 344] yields -1.75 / 10.6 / 10.8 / 10.7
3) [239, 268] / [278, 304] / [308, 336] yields -1.20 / 10.6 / 10.7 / 10.7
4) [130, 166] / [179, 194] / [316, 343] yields 0.55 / 11.4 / 10.6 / 11.2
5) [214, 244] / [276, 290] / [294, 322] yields -1.36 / 7.8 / 11.1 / 10.1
